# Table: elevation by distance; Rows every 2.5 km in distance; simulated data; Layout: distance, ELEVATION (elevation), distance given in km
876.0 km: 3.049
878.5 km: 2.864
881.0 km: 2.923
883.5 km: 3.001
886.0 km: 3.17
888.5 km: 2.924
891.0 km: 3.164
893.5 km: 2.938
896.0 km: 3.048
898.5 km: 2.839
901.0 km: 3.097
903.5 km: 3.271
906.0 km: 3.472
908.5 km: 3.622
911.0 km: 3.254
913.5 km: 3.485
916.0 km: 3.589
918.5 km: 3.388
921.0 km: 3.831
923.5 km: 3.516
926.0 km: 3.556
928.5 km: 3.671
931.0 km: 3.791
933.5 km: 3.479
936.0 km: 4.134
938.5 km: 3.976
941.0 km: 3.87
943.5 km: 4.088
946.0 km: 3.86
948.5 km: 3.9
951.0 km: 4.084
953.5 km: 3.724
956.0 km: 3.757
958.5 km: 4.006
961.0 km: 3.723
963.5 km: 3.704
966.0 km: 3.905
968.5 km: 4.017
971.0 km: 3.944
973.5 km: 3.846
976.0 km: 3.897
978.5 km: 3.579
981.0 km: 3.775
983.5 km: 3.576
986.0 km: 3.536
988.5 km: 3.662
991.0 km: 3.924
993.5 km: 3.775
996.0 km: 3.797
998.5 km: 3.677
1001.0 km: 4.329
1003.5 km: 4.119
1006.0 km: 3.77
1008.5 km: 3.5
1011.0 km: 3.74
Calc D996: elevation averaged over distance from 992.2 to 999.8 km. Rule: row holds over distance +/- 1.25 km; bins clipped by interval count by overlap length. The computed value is 3.75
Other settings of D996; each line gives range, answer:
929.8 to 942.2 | 3.85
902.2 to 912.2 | 3.4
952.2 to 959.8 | 3.83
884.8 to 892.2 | 3.08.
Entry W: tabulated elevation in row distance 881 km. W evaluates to 2.923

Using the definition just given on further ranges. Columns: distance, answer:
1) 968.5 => 4.017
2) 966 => 3.905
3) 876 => 3.049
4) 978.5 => 3.579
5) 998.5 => 3.677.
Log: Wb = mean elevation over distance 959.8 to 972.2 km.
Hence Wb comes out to 3.86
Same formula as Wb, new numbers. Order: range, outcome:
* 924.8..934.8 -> 3.63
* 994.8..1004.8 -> 3.98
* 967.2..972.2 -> 3.98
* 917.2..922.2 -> 3.61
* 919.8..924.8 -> 3.67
